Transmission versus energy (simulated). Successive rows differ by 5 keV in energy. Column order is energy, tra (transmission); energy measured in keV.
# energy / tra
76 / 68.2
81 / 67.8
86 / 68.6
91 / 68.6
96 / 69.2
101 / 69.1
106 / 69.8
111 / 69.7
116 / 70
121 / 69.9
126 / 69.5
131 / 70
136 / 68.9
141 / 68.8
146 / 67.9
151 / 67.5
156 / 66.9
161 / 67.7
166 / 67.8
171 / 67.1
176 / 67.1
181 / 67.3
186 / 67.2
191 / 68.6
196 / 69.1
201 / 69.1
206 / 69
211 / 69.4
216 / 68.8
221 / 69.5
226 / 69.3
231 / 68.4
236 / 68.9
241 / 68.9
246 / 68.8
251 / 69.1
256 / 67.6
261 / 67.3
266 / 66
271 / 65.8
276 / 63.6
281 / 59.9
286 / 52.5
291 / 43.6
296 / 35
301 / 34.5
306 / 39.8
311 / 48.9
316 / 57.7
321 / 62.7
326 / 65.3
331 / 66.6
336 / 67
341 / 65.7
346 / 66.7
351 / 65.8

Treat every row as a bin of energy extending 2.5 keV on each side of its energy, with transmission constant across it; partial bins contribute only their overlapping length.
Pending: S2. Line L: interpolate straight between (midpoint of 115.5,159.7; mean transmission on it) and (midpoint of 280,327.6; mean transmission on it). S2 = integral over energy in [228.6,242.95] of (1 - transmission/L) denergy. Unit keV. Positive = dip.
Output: -2.9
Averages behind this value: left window 68.7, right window 49.4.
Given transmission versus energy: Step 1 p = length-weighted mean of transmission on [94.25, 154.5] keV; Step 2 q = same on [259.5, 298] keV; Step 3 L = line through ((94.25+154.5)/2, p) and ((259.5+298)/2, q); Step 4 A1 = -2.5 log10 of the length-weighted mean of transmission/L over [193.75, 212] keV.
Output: -0.10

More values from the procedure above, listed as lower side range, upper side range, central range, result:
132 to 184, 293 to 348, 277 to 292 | 0.08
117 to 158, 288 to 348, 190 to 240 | -0.11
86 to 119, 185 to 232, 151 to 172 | 0.03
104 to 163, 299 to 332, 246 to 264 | -0.16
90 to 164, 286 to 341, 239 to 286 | -0.15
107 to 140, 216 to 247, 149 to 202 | 0.03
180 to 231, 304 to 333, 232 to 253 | -0.06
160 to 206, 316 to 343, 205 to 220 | -0.03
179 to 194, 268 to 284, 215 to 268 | -0.06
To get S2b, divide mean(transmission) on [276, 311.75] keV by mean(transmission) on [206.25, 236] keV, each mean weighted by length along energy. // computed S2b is 0.7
